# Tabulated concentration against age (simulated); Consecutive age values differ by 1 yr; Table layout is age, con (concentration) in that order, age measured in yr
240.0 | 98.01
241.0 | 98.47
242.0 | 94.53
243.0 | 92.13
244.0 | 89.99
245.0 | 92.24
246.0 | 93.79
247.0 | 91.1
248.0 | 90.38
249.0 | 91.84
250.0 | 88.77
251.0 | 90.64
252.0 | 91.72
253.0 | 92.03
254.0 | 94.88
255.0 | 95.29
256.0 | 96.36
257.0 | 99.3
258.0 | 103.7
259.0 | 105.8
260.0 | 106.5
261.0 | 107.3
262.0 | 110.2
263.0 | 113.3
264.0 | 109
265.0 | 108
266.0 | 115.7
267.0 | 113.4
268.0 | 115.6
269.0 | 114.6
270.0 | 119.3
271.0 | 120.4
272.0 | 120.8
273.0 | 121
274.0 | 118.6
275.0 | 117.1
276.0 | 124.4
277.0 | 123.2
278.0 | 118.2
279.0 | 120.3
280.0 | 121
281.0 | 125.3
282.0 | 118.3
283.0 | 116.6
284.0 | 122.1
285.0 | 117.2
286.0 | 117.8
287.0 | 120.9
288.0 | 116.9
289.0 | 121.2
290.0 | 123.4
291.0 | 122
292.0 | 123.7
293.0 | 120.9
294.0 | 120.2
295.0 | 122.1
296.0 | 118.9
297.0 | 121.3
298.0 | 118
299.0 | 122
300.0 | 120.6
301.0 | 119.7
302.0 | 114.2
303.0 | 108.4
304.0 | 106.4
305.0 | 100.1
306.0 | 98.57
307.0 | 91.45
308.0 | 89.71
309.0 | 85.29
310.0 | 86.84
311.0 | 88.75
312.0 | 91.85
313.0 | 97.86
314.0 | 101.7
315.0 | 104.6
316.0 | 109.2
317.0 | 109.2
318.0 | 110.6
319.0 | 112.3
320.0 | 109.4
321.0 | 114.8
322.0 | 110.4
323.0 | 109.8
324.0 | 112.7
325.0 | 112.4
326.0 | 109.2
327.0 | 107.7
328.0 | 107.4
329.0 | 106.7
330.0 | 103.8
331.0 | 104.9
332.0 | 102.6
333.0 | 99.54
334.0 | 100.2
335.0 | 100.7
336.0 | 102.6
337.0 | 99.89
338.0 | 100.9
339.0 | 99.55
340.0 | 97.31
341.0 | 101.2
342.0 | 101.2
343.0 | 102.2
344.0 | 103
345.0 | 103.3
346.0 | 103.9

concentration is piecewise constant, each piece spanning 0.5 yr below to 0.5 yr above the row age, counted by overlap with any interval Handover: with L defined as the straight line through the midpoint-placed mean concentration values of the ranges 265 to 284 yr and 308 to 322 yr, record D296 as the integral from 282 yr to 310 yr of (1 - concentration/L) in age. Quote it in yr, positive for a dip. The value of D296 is -0.96 yr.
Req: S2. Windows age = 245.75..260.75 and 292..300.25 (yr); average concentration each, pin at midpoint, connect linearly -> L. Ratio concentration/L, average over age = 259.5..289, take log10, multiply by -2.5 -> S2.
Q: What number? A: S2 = -0.09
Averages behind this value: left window 95.7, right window 121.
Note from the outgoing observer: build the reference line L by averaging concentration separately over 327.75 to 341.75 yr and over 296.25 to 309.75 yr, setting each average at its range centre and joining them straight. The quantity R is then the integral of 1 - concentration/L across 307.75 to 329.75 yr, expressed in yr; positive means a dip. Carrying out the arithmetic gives 0.1 yr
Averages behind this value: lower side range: 107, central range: 104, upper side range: 102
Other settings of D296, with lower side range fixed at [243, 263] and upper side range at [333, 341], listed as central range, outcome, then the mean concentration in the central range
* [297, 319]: -1.2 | 104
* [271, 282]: -2.6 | 121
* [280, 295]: -3.4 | 121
